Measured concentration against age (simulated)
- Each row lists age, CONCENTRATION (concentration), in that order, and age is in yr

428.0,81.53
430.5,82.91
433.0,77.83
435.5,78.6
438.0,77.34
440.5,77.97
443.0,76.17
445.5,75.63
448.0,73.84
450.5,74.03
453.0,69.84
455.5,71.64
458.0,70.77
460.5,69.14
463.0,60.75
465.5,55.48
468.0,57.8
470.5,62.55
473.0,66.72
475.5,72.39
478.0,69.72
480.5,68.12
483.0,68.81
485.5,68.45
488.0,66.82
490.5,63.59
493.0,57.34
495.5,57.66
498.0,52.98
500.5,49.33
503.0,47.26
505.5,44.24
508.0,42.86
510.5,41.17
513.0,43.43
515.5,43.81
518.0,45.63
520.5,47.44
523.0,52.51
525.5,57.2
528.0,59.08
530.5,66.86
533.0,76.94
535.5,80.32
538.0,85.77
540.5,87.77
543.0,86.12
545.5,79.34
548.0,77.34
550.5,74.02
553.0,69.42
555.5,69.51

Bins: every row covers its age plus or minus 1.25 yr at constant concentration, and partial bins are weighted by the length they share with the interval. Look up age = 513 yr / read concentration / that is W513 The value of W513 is 43.43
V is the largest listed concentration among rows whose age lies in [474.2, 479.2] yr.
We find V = 72.39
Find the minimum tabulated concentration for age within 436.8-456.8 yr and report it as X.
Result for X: 69.84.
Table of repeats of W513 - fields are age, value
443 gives 76.17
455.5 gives 71.64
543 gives 86.12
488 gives 66.82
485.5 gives 68.45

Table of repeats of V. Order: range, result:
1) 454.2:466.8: 71.64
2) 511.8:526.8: 57.2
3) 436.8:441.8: 77.97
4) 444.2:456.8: 75.63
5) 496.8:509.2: 52.98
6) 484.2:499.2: 68.45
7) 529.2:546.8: 87.77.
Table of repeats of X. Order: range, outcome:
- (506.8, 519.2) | 41.17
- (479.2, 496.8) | 57.34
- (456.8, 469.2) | 55.48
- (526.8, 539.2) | 59.08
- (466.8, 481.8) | 57.8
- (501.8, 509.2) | 42.86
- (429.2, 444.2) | 76.17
